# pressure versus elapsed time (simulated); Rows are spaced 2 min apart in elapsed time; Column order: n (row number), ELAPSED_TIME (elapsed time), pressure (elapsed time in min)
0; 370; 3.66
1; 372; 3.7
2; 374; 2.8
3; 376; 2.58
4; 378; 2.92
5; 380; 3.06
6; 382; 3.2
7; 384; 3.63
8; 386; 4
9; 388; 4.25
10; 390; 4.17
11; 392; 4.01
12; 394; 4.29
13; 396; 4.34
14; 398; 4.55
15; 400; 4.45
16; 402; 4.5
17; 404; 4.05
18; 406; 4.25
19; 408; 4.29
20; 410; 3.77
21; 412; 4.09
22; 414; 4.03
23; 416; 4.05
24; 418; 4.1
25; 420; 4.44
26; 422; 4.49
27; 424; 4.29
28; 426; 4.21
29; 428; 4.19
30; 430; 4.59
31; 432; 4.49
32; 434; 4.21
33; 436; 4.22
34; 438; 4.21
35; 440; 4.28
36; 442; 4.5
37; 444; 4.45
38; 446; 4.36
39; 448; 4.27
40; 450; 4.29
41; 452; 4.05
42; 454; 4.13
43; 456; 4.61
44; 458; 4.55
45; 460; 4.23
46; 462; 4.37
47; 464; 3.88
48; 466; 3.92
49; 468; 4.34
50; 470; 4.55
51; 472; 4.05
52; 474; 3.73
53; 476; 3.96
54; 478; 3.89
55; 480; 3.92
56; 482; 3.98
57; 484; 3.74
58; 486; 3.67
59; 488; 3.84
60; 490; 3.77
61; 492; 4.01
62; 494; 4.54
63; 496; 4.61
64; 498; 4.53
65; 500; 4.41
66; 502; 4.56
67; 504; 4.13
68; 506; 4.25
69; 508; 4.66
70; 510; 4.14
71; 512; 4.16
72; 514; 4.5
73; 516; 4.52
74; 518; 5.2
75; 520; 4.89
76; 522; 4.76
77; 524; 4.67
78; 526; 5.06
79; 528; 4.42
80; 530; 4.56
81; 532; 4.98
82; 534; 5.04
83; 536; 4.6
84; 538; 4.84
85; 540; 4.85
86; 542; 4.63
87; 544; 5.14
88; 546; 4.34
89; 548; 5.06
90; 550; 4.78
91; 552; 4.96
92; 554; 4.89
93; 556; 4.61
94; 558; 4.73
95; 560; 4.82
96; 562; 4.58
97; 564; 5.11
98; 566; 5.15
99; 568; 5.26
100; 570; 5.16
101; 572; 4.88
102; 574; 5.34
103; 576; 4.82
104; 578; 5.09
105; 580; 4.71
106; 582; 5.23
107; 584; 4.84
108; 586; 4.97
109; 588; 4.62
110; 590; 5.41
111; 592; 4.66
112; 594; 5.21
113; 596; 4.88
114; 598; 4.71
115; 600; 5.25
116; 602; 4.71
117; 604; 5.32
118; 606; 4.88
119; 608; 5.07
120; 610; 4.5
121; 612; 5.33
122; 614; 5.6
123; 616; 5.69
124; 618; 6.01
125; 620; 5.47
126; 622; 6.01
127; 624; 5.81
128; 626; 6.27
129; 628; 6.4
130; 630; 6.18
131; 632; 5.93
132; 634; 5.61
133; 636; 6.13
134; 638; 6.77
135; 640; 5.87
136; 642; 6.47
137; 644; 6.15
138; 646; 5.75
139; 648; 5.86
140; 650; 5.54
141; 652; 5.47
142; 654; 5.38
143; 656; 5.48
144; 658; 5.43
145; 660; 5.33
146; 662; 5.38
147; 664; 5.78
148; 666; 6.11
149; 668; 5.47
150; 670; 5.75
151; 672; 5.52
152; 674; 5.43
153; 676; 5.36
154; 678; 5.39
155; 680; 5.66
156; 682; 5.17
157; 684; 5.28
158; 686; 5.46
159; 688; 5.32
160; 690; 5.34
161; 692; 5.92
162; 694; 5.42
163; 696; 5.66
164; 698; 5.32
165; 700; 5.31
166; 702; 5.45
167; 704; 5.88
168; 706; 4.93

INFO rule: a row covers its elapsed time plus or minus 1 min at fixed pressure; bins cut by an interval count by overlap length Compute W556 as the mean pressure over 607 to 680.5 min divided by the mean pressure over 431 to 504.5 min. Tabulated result 1.4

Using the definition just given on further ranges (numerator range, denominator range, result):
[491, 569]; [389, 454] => 1.10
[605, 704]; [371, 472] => 1.37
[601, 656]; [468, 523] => 1.34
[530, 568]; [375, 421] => 1.22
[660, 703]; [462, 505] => 1.34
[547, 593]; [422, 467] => 1.15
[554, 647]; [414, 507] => 1.27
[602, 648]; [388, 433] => 1.35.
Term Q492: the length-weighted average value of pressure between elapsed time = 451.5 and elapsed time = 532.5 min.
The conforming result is 4.31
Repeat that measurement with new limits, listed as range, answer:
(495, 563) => 4.67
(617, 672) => 5.84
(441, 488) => 4.14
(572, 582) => 5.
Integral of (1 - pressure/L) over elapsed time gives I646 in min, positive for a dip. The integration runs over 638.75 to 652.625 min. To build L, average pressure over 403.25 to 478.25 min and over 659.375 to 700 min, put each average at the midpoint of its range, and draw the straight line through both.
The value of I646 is -1.5 min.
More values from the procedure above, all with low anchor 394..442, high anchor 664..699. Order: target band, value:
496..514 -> 1.16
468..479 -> 1.13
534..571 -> 0.29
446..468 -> 1.05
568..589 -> 0.19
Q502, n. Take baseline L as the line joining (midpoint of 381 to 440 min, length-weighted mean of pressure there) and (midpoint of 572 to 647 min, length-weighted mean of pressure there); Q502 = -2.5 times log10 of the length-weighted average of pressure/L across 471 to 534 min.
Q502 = 0.10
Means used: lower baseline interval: 4.19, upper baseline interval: 5.44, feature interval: 4.34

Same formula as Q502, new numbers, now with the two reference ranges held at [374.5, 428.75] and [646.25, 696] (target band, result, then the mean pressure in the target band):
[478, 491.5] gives 0.17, 3.83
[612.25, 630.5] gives -0.13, 5.91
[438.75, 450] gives -0.03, 4.36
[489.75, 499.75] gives 0.04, 4.34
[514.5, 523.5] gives -0.04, 4.81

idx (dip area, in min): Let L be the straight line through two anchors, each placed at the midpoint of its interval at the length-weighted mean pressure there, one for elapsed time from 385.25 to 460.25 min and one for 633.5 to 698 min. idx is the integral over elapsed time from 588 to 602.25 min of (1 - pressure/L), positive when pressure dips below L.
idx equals 0.8 min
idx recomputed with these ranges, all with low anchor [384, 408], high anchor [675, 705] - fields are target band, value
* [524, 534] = 0.0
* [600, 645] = -4.7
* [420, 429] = 0.1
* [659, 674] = -0.7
